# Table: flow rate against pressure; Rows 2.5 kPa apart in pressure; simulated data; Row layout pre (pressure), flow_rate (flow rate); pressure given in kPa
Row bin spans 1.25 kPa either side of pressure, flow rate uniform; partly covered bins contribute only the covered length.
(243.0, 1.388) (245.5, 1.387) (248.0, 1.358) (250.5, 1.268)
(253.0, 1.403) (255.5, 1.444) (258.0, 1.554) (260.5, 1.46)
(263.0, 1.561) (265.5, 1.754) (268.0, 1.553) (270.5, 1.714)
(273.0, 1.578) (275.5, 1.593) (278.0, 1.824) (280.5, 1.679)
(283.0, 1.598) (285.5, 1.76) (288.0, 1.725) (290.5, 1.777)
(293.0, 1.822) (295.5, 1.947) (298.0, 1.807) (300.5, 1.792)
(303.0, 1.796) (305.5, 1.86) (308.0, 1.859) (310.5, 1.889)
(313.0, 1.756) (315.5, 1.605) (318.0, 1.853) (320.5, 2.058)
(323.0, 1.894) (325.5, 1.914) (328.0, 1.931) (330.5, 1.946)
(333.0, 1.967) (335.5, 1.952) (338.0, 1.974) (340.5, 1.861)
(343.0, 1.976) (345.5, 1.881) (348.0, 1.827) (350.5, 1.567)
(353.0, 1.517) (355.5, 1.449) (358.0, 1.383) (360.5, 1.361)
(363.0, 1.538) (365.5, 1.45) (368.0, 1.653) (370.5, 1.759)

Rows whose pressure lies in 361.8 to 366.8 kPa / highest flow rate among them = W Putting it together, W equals 1.538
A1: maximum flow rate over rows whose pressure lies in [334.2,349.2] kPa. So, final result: 1.976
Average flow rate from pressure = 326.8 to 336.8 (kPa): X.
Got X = 1.95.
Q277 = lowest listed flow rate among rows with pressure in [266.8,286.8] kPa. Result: 1.553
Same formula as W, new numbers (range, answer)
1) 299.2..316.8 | 1.889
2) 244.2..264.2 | 1.561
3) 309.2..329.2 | 2.058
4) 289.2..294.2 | 1.822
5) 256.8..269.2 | 1.754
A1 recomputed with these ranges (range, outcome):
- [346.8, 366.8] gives 1.827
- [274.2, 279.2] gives 1.824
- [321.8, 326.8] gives 1.914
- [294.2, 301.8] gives 1.947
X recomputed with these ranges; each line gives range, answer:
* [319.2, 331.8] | 1.95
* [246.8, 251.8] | 1.31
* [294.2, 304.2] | 1.84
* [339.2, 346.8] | 1.91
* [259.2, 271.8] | 1.61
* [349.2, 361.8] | 1.46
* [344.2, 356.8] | 1.65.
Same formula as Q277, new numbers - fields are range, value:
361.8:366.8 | 1.45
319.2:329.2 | 1.894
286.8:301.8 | 1.725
